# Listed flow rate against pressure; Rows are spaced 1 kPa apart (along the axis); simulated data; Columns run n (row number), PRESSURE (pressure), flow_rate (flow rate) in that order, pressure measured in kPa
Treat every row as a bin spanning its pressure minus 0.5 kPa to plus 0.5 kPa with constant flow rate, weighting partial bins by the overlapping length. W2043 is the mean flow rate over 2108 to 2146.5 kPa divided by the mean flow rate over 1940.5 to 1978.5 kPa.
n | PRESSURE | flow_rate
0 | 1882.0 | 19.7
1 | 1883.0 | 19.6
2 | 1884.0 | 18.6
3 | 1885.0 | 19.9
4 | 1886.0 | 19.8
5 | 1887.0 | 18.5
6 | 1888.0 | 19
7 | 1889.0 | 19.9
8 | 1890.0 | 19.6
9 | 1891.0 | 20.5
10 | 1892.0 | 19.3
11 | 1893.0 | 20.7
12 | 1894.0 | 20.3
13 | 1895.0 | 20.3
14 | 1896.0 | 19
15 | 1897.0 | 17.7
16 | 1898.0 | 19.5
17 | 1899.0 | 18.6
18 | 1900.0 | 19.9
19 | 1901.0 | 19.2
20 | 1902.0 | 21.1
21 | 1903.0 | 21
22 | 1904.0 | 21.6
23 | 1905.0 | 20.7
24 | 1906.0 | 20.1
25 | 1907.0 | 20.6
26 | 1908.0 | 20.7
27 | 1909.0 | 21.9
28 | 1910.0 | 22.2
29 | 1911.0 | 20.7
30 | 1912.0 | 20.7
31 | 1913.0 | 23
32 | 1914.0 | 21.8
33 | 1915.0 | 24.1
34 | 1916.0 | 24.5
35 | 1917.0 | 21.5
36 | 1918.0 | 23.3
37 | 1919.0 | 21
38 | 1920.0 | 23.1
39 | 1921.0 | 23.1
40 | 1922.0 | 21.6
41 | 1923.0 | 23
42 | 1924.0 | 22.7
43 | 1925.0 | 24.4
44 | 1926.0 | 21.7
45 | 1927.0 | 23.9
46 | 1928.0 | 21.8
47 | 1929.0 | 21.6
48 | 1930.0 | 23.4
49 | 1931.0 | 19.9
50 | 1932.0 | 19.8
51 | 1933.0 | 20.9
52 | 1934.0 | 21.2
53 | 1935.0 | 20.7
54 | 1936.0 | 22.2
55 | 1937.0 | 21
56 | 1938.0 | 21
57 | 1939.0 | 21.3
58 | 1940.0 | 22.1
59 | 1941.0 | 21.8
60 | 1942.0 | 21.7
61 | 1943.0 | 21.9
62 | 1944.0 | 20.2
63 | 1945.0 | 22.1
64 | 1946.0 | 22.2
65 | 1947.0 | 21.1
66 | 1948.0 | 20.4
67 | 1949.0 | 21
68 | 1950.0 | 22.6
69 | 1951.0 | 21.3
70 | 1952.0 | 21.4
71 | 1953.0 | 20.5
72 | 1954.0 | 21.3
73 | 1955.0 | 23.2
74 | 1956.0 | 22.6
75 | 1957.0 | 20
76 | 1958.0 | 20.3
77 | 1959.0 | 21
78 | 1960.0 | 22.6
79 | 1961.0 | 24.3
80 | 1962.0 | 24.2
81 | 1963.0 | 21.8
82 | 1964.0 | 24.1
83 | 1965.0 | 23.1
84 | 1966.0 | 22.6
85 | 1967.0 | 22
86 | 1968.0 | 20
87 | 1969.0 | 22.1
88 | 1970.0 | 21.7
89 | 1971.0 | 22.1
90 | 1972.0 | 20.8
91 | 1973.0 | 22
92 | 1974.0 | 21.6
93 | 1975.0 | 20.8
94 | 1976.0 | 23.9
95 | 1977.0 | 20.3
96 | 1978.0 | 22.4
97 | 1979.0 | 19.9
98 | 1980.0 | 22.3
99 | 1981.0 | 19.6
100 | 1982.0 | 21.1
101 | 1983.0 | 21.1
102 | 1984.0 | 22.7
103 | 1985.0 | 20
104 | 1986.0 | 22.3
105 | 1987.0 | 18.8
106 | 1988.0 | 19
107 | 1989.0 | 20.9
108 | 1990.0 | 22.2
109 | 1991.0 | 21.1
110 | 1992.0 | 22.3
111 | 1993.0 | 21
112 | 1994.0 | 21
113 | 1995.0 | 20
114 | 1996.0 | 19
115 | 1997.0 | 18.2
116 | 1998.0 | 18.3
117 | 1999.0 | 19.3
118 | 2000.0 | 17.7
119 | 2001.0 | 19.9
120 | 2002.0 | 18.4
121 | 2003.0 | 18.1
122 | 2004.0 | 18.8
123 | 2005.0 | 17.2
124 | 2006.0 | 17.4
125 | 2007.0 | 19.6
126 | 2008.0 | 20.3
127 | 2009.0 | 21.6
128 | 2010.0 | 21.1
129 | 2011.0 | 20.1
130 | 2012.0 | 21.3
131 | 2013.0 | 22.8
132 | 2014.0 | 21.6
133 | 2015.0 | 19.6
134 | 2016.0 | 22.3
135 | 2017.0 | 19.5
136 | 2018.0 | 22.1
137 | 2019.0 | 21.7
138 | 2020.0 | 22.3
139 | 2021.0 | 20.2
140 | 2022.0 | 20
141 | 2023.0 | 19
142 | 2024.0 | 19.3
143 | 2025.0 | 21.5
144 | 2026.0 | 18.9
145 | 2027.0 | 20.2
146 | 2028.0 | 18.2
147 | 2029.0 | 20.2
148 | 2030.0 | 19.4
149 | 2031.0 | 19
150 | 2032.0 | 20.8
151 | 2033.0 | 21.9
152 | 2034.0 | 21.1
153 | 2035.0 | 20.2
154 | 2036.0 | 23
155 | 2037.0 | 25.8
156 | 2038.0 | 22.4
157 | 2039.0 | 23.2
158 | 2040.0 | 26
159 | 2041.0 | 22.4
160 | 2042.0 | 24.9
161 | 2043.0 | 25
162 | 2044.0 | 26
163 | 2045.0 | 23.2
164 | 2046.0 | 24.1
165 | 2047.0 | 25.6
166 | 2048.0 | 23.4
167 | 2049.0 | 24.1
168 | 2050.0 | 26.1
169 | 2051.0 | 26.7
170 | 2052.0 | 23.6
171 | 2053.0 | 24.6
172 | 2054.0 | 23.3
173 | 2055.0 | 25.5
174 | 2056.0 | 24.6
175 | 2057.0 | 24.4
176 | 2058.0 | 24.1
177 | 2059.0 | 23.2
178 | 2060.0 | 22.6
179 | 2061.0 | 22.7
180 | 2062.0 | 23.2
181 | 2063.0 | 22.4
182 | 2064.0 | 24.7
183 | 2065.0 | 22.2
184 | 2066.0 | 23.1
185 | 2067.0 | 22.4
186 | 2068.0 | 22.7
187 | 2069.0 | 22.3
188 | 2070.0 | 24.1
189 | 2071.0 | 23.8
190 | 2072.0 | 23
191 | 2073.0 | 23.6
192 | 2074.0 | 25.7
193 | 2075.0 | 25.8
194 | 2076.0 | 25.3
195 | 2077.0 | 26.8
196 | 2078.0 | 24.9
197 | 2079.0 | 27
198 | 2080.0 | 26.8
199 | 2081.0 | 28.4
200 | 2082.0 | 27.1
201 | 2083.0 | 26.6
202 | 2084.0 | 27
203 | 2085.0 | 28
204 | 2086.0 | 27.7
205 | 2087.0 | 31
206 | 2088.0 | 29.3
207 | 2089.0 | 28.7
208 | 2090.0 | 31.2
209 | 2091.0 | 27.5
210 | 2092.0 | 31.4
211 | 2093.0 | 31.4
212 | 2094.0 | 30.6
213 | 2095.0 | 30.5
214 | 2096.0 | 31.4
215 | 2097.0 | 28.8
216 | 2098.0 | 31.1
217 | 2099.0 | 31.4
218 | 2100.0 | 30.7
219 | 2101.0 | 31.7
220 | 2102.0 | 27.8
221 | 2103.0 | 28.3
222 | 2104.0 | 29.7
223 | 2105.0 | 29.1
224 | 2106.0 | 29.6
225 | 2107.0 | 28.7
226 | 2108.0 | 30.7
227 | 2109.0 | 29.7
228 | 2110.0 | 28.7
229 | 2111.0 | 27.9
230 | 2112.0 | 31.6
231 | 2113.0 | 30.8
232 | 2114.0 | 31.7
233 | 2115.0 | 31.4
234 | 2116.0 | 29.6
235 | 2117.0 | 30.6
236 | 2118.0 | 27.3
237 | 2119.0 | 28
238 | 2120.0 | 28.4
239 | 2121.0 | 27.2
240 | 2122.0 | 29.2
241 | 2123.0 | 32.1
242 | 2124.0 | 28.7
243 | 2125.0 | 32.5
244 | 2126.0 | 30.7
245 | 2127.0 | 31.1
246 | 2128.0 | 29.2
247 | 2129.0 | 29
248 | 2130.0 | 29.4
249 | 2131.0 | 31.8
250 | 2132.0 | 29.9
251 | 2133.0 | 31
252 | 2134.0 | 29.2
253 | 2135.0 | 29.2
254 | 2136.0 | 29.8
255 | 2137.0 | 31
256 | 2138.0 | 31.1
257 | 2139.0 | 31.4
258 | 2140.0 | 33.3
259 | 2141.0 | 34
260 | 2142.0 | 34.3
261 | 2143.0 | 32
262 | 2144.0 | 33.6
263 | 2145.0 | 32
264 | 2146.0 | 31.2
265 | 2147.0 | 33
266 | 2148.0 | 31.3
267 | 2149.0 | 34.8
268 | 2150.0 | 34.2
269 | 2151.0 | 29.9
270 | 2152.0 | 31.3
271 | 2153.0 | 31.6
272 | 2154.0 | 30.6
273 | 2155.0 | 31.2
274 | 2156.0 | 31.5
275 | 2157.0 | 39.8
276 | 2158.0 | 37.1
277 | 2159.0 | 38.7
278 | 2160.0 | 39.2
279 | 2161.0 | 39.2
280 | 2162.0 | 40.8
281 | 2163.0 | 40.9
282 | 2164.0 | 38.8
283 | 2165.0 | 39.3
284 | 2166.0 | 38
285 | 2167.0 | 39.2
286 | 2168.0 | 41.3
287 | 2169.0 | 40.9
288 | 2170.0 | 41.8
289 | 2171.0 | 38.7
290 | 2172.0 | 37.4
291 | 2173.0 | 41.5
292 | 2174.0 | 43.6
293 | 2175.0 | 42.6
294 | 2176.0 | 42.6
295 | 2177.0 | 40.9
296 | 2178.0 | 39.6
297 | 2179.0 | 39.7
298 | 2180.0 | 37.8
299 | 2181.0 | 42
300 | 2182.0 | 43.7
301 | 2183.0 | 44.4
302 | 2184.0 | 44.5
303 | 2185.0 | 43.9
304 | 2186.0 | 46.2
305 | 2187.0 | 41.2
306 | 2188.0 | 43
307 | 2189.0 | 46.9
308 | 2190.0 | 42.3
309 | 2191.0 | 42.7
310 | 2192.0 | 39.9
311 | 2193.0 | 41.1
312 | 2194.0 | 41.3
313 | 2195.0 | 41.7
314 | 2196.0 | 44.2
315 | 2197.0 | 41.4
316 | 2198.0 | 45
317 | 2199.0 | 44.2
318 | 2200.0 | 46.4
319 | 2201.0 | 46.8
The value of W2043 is 1.40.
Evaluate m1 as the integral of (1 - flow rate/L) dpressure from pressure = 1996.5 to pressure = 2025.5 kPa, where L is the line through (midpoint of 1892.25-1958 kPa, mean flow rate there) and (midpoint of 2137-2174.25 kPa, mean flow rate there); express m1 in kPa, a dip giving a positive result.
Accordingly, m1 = 7.36 kPa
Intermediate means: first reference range 21.4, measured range 20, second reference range 35.8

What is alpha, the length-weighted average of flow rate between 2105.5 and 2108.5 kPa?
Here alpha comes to 29.7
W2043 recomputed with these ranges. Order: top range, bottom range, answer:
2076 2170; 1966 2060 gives 1.46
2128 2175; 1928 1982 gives 1.61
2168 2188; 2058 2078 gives 1.76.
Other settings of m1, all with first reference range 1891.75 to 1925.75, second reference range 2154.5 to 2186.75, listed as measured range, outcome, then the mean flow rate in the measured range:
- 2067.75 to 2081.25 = 3.4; 25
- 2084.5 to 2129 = 7.2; 29.8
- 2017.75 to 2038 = 6.2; 20.8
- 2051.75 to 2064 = 3.2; 23.7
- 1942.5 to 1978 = 4.5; 21.8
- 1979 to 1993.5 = 3.2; 21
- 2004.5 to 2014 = 2.8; 20.2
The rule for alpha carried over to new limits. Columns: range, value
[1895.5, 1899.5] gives 18.7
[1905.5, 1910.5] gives 21.1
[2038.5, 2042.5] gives 24.1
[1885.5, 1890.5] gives 19.4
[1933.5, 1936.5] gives 21.4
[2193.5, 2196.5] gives 42.4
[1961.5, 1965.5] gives 23.3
